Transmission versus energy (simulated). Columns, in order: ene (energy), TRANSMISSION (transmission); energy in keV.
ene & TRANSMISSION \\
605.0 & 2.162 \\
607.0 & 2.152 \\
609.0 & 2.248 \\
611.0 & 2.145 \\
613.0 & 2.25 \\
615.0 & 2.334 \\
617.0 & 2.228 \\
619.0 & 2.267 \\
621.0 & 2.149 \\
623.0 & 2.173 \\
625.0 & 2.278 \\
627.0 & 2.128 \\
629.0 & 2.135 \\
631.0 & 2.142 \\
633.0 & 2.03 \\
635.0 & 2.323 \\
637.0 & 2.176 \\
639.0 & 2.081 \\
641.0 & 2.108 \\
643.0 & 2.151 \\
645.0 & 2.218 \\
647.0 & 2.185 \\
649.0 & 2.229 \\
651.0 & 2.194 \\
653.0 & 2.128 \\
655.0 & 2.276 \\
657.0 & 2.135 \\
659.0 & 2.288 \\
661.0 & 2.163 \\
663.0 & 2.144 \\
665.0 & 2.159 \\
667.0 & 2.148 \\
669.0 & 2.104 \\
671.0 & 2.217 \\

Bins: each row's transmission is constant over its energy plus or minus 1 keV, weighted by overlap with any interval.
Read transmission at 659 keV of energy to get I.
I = 2.288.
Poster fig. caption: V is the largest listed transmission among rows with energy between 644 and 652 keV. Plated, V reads 2.229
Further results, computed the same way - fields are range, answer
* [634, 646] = 2.323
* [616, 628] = 2.278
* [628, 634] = 2.142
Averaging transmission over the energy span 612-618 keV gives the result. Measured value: 2.27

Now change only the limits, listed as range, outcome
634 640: 2.19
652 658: 2.18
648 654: 2.18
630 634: 2.09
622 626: 2.23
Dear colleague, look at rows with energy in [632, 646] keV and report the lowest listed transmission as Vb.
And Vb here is 2.03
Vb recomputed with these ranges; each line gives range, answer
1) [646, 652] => 2.185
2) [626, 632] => 2.128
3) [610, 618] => 2.145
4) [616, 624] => 2.149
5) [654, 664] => 2.135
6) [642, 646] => 2.151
